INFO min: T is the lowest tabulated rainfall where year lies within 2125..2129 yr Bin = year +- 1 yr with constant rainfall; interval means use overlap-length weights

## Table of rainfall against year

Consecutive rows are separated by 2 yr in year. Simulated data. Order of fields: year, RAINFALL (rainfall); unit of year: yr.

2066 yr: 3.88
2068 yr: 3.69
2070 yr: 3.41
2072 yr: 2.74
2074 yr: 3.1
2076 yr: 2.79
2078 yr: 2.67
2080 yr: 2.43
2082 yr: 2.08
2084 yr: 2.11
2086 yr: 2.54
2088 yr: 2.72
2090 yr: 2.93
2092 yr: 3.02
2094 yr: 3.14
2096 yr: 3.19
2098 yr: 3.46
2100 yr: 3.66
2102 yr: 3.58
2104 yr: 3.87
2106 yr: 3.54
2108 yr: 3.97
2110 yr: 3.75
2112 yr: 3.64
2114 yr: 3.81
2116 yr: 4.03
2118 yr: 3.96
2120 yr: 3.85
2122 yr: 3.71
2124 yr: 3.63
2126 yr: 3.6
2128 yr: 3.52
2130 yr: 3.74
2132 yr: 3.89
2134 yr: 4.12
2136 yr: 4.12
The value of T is 3.52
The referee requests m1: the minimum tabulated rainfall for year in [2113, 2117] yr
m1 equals 3.81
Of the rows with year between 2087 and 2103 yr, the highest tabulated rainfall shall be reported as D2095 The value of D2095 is 3.66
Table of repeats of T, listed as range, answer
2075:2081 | 2.43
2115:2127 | 3.6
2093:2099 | 3.14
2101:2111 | 3.54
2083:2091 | 2.11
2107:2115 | 3.64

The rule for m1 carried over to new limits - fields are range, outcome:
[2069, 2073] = 2.74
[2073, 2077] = 2.79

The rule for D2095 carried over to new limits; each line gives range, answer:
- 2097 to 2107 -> 3.87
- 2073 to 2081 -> 3.1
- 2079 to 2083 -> 2.43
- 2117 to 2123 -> 3.96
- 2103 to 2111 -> 3.97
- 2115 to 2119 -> 4.03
